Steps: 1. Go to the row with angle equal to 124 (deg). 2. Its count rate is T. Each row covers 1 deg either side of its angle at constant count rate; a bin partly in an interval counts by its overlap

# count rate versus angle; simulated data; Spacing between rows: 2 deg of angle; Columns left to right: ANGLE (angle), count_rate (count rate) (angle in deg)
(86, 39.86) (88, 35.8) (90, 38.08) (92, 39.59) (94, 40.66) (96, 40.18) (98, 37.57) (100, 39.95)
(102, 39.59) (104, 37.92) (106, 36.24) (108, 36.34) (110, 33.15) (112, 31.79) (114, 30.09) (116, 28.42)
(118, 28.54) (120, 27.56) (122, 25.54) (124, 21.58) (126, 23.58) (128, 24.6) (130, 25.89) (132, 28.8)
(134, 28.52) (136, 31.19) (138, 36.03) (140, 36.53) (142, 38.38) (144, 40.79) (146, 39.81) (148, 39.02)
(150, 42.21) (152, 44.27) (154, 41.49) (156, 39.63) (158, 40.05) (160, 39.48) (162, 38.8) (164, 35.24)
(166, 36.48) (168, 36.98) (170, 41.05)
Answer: 21.58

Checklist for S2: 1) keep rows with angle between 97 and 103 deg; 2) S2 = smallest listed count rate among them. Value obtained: 37.57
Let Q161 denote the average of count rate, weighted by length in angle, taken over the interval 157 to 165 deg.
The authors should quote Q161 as 38.4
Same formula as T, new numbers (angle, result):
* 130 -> 25.89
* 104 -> 37.92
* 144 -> 40.79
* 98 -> 37.57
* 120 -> 27.56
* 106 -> 36.24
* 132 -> 28.8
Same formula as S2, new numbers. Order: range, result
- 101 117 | 28.42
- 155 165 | 35.24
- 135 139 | 31.19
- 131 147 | 28.52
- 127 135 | 24.6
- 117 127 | 21.58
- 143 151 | 39.02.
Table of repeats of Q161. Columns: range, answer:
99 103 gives 39.8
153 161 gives 40.2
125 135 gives 26.3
